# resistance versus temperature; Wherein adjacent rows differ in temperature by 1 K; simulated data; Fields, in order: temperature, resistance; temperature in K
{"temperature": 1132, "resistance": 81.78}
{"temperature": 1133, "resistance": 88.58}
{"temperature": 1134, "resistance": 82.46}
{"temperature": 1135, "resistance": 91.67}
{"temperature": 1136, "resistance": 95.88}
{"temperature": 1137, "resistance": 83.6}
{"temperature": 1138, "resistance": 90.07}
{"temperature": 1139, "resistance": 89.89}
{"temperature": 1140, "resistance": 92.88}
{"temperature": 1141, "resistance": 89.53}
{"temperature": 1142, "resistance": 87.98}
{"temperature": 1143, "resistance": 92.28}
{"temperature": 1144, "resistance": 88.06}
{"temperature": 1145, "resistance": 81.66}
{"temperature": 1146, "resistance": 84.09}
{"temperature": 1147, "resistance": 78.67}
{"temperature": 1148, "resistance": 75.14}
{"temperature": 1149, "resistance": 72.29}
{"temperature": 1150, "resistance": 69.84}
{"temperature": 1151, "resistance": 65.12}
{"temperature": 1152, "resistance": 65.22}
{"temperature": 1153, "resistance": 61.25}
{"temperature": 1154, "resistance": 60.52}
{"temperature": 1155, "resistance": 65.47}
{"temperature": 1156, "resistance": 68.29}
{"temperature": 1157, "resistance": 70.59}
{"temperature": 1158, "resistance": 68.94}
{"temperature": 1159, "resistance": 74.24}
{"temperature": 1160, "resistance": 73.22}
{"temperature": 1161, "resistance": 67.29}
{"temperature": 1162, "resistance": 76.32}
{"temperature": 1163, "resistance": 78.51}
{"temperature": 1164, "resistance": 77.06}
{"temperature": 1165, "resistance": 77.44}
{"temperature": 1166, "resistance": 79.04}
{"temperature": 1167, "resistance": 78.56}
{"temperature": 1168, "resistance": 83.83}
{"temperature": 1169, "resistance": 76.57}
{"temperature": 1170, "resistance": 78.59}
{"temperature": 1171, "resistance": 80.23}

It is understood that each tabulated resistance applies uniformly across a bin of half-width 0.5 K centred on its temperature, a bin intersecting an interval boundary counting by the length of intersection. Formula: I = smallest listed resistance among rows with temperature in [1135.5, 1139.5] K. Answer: 83.6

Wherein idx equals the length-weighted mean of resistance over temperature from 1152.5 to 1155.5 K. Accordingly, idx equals 62.4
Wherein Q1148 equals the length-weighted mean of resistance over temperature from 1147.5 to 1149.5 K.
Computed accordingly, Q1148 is 73.7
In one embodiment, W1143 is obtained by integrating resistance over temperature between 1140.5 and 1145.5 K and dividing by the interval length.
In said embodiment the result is 87.9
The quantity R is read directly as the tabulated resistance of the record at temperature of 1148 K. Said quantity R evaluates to 75.14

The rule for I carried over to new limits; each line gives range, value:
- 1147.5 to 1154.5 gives 60.52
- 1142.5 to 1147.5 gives 78.67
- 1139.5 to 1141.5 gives 89.53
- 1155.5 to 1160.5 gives 68.29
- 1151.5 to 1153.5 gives 61.25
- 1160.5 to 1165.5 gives 67.29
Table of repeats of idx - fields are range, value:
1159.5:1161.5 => 70.3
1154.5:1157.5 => 68.1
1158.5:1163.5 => 73.9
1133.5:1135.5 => 87.1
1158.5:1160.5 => 73.7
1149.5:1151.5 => 67.5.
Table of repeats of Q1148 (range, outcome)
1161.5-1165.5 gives 77.3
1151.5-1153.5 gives 63.2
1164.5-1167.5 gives 78.3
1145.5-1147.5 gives 81.4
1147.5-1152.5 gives 69.5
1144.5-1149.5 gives 78.4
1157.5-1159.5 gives 71.6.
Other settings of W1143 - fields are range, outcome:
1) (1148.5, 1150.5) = 71.1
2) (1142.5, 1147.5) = 85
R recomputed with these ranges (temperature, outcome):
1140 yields 92.88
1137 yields 83.6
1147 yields 78.67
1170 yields 78.59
